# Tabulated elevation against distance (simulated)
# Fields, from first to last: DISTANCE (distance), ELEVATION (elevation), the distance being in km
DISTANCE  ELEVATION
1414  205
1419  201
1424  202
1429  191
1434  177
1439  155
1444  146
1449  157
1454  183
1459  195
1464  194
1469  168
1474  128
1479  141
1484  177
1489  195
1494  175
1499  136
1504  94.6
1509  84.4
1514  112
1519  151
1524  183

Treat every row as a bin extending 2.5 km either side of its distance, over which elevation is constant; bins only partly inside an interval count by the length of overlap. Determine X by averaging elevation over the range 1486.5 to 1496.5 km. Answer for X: 185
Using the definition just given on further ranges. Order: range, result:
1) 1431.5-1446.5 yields 159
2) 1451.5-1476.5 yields 174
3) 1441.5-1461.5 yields 170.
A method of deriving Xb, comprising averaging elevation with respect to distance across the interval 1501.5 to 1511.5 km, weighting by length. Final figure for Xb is 89.5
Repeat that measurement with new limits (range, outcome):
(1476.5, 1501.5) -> 165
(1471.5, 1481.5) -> 134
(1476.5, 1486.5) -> 159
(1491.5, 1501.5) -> 156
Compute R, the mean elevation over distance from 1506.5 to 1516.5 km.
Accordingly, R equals 98.2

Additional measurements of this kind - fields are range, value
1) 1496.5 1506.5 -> 115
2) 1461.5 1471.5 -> 181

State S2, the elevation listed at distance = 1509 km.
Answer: 84.4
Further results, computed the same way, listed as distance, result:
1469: 168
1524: 183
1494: 175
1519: 151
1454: 183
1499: 136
